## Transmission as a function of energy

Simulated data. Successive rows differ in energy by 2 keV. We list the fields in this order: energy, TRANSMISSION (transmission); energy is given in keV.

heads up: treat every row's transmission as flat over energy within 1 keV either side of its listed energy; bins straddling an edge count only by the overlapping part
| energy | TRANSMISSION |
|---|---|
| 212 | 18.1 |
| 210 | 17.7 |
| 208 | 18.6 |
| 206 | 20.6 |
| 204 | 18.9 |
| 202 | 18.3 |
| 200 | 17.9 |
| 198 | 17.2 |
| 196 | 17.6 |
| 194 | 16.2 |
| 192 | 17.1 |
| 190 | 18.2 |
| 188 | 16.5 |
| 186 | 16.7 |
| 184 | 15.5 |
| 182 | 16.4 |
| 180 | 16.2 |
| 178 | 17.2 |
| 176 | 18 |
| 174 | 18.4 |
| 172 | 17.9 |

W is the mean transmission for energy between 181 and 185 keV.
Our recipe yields 15.9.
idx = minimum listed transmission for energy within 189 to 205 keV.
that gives 16.2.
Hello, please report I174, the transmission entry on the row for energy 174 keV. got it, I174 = 18.4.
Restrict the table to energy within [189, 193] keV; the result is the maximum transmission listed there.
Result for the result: 18.2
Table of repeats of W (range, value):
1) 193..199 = 17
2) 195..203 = 17.8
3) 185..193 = 17.1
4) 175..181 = 17.1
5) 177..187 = 16.4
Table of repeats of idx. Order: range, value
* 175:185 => 15.5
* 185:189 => 16.5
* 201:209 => 18.3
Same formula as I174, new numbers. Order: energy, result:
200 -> 17.9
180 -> 16.2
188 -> 16.5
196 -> 17.6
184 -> 15.5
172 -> 17.9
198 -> 17.2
